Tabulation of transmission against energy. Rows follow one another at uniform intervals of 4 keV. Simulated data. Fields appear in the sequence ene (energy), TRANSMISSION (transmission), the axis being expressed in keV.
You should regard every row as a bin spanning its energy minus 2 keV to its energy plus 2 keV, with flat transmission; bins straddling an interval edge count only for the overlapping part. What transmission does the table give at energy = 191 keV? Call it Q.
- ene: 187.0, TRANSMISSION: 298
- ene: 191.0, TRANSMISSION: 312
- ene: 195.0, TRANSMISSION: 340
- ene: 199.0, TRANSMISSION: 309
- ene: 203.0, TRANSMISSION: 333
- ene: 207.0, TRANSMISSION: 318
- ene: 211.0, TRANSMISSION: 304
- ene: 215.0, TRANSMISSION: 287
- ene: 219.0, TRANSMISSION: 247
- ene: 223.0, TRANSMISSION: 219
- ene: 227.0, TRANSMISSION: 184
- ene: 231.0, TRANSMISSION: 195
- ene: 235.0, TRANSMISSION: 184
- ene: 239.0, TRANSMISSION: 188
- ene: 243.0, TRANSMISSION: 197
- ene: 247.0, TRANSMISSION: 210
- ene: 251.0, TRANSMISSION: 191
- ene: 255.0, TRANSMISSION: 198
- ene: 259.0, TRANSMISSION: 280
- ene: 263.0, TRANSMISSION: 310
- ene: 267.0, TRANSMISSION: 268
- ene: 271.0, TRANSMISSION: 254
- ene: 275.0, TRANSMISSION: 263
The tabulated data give 312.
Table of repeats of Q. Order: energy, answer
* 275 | 263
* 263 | 310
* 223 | 219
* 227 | 184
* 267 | 268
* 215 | 287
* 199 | 309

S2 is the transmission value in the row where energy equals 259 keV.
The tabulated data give 280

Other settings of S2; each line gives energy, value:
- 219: 247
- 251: 191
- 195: 340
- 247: 210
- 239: 188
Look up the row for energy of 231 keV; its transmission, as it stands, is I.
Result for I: 195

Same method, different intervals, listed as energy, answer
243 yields 197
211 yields 304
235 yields 184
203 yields 333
